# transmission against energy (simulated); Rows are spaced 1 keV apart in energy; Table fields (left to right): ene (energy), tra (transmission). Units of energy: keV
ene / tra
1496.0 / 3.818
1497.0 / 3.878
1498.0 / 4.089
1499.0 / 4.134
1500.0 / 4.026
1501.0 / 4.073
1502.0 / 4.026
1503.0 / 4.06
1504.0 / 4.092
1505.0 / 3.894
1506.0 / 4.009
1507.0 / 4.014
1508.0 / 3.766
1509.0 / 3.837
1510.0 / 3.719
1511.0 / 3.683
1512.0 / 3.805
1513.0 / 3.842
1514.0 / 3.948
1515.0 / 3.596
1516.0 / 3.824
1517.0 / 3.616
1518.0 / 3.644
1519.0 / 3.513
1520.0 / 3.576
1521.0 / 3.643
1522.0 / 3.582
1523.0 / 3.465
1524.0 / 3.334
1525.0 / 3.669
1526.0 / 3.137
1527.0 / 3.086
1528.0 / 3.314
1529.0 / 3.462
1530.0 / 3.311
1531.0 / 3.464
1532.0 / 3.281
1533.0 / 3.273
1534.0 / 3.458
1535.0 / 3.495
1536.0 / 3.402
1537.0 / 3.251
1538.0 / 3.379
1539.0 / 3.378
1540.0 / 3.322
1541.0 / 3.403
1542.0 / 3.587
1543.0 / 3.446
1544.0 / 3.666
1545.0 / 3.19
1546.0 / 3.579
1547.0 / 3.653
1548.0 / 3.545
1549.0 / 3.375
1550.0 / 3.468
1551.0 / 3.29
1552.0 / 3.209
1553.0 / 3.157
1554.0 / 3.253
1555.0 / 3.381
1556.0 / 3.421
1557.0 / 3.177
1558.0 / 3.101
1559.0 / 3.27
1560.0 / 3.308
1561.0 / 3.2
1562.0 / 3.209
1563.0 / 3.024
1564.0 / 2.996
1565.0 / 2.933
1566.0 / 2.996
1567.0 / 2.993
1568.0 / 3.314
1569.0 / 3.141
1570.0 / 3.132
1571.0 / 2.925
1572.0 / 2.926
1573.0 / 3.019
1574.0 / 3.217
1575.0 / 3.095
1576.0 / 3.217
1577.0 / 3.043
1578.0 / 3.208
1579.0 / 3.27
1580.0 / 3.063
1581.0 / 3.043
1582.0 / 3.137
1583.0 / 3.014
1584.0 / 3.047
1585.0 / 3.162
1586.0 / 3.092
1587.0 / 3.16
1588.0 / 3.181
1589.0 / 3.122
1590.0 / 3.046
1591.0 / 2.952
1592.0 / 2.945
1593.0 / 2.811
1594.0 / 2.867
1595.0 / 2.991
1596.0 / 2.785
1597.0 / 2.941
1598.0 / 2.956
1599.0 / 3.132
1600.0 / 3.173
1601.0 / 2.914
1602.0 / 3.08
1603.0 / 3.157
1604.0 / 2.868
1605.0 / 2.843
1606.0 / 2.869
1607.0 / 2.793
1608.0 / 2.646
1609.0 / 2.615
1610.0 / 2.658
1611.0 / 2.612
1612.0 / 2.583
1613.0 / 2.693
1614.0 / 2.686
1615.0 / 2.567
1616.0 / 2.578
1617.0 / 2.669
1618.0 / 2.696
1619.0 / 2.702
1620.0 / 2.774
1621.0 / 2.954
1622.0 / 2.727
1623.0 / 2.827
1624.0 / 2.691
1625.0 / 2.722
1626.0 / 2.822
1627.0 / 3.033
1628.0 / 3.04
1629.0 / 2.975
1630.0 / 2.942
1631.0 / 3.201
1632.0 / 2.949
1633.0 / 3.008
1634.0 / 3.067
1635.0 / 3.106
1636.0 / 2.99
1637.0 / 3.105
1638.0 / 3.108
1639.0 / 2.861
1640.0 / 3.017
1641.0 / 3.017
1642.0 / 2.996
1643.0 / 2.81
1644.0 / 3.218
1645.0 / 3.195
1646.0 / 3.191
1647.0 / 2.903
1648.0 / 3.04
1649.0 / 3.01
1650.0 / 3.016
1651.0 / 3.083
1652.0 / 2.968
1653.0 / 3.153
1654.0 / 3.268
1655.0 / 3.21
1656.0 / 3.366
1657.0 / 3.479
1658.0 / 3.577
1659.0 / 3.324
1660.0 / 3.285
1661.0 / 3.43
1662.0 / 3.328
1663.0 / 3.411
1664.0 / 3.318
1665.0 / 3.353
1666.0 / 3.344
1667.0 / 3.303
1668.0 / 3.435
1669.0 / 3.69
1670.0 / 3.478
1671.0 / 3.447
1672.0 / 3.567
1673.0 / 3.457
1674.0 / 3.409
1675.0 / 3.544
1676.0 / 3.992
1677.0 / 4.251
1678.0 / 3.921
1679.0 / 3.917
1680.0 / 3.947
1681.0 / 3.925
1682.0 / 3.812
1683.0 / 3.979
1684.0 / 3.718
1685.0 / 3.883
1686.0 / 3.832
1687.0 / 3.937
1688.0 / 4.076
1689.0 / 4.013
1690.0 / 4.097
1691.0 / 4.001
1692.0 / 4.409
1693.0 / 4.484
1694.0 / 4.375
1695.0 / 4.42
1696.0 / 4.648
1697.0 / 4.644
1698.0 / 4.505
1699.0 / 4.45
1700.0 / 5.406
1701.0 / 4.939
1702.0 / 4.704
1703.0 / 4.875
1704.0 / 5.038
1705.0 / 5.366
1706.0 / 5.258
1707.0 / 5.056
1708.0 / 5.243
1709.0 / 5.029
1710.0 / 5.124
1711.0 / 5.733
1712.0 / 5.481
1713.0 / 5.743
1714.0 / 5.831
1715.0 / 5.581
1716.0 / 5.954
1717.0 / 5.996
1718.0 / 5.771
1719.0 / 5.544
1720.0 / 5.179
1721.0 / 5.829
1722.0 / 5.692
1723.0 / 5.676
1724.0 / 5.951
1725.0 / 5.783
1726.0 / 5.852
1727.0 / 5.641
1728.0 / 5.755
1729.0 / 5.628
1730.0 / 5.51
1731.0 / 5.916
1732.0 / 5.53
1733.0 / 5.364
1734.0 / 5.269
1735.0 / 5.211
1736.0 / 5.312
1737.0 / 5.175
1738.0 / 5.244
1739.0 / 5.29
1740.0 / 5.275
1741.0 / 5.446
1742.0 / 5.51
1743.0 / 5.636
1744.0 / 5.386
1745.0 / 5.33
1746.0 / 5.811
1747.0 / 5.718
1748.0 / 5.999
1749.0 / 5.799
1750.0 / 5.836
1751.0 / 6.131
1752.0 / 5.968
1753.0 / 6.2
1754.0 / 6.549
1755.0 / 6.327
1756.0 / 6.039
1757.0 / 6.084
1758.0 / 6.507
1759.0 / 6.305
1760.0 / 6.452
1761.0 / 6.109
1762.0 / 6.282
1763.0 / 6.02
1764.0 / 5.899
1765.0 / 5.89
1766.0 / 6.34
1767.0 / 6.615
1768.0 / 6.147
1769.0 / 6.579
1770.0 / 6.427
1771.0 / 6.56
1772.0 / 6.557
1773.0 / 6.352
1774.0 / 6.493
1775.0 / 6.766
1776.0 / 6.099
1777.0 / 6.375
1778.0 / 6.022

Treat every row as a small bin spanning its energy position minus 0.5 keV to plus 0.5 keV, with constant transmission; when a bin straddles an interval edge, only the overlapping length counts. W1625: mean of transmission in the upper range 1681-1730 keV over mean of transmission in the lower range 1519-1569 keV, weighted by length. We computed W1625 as 1.5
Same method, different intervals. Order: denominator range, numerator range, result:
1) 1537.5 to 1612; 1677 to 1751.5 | 1.63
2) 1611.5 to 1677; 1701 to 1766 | 1.82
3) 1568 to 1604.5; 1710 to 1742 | 1.83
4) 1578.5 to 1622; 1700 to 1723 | 1.87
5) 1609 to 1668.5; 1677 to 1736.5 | 1.65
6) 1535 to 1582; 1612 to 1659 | 0.92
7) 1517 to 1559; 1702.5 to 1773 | 1.70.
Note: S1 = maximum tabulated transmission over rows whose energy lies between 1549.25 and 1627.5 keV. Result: 3.468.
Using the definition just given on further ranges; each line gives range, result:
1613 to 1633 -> 3.201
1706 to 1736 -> 5.996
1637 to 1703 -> 5.406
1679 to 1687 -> 3.979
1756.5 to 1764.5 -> 6.507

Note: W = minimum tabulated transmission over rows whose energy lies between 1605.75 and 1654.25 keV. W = 2.567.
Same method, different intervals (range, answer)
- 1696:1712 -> 4.45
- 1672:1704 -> 3.409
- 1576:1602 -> 2.785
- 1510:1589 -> 2.925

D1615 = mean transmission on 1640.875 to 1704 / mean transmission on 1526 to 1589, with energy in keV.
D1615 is 1.15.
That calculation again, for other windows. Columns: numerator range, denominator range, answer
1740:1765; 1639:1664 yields 1.88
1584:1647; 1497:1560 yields 0.82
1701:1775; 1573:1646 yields 1.96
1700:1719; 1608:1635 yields 1.92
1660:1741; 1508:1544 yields 1.33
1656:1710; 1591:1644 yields 1.41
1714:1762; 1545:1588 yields 1.81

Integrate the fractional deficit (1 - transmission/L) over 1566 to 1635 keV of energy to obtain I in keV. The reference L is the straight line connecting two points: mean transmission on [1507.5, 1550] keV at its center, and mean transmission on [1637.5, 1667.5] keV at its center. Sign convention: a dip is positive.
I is 7.9 keV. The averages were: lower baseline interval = 3.51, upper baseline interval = 3.19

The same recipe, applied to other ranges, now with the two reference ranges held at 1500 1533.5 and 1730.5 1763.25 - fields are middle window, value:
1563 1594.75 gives 8.7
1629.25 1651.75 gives 8.3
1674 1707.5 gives 6.0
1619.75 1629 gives 3.6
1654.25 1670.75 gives 5.3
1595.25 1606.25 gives 3.6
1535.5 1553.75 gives 2.4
